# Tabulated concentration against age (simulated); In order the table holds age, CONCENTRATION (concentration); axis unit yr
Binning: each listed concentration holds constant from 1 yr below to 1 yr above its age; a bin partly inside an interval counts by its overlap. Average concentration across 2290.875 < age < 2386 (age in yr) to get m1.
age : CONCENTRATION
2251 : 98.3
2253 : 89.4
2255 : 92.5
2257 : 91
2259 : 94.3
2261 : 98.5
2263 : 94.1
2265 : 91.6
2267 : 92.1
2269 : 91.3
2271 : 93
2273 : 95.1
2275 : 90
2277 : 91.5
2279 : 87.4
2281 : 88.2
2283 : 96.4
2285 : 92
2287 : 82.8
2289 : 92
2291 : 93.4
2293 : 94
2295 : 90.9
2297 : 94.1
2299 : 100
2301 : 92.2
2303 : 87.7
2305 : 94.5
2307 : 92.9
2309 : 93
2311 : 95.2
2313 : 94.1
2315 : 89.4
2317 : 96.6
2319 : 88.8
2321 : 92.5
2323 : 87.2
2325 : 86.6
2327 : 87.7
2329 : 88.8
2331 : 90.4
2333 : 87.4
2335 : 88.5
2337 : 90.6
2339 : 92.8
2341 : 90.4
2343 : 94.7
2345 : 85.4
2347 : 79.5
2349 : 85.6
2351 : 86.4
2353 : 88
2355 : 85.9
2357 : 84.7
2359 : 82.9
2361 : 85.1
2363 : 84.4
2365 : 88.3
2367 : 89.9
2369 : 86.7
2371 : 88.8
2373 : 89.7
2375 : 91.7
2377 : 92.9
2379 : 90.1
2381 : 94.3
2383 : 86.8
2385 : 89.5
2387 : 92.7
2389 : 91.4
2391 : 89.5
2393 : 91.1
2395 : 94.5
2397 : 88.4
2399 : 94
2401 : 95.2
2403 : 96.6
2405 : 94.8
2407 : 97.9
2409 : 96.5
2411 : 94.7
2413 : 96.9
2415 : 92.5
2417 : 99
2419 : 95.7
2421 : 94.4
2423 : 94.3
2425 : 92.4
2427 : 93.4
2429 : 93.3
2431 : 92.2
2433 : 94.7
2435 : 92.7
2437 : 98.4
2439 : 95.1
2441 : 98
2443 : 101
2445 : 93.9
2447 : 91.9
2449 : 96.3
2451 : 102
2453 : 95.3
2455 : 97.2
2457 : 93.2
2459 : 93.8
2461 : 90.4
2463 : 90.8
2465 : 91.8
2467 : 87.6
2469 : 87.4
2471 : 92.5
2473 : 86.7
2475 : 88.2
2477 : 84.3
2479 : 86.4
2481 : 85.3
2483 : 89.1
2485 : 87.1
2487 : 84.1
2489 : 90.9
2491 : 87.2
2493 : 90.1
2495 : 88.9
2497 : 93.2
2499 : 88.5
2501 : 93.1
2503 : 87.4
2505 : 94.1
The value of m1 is 89.8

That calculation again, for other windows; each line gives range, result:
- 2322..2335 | 88.1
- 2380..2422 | 93.6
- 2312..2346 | 90.1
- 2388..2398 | 91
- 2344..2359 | 84.9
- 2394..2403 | 93.4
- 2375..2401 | 91.4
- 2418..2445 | 95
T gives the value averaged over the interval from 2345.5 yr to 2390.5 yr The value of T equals 88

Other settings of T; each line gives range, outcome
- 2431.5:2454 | 96.2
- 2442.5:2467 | 94.4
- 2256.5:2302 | 92.4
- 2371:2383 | 91.1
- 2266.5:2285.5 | 91.7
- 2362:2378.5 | 89.1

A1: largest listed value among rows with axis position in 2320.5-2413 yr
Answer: 97.9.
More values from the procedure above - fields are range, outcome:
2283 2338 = 100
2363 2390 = 94.3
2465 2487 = 92.5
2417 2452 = 102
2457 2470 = 93.8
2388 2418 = 99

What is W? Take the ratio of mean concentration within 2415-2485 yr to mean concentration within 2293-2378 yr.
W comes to 1.0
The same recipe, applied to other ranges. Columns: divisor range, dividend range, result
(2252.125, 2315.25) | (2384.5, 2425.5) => 1.02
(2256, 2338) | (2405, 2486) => 1.02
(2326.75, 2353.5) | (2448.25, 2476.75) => 1.04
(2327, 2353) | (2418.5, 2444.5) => 1.08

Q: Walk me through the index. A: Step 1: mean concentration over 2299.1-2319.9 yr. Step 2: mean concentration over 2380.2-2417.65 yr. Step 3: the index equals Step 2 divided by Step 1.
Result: 1.0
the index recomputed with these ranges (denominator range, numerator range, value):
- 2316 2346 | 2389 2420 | 1.05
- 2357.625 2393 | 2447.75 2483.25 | 1.02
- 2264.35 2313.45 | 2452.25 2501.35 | 0.97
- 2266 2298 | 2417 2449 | 1.04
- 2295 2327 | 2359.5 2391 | 0.97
